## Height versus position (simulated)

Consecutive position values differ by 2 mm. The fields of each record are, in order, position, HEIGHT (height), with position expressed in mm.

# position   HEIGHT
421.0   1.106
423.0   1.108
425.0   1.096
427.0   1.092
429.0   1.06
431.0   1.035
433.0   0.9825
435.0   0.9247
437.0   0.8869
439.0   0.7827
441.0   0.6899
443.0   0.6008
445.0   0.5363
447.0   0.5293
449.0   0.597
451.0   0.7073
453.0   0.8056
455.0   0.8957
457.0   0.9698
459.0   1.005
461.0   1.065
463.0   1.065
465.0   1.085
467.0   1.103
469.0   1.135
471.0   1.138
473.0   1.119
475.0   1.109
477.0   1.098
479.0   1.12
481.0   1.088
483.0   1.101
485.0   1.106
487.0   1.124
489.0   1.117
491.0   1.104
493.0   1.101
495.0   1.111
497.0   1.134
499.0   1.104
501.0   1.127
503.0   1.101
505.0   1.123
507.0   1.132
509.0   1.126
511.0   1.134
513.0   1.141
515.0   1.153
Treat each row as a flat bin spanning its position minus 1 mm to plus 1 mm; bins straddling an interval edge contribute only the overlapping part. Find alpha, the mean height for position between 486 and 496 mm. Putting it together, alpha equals 1.11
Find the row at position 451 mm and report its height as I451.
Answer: 0.7073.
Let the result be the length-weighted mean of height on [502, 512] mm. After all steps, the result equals 1.12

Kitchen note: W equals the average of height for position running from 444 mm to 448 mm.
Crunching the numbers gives 0.533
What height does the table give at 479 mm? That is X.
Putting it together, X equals 1.12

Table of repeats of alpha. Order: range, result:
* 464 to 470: 1.11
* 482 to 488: 1.11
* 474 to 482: 1.1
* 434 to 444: 0.777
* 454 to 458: 0.933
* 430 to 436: 0.981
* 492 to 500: 1.11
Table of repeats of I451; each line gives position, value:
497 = 1.134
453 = 0.8056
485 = 1.106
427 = 1.092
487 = 1.124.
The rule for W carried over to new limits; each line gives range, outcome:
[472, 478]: 1.11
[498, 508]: 1.12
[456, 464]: 1.03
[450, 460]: 0.877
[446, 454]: 0.66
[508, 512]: 1.13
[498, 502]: 1.12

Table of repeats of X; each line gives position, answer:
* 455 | 0.8957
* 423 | 1.108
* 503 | 1.101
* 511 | 1.134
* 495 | 1.111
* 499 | 1.104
